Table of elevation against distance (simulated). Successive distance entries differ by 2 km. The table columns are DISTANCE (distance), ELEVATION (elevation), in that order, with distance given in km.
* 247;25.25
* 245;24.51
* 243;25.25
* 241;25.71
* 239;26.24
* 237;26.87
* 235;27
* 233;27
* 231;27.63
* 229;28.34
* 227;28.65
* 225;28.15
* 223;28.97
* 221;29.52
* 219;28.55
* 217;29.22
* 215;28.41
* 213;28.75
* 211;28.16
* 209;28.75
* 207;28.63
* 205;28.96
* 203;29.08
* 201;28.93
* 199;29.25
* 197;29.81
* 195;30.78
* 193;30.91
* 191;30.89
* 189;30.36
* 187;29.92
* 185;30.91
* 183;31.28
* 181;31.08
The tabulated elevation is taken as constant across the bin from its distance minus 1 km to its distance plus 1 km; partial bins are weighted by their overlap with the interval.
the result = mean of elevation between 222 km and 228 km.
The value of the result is 28.6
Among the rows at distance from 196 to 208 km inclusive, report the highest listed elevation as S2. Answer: 29.81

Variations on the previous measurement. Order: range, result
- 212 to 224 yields 29.52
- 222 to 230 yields 28.97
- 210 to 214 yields 28.75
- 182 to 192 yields 31.28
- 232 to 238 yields 27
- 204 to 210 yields 28.96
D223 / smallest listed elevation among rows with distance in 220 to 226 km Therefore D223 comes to 28.15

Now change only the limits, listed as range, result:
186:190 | 29.92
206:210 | 28.63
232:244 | 25.25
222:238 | 26.87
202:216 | 28.16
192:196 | 30.78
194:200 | 29.25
